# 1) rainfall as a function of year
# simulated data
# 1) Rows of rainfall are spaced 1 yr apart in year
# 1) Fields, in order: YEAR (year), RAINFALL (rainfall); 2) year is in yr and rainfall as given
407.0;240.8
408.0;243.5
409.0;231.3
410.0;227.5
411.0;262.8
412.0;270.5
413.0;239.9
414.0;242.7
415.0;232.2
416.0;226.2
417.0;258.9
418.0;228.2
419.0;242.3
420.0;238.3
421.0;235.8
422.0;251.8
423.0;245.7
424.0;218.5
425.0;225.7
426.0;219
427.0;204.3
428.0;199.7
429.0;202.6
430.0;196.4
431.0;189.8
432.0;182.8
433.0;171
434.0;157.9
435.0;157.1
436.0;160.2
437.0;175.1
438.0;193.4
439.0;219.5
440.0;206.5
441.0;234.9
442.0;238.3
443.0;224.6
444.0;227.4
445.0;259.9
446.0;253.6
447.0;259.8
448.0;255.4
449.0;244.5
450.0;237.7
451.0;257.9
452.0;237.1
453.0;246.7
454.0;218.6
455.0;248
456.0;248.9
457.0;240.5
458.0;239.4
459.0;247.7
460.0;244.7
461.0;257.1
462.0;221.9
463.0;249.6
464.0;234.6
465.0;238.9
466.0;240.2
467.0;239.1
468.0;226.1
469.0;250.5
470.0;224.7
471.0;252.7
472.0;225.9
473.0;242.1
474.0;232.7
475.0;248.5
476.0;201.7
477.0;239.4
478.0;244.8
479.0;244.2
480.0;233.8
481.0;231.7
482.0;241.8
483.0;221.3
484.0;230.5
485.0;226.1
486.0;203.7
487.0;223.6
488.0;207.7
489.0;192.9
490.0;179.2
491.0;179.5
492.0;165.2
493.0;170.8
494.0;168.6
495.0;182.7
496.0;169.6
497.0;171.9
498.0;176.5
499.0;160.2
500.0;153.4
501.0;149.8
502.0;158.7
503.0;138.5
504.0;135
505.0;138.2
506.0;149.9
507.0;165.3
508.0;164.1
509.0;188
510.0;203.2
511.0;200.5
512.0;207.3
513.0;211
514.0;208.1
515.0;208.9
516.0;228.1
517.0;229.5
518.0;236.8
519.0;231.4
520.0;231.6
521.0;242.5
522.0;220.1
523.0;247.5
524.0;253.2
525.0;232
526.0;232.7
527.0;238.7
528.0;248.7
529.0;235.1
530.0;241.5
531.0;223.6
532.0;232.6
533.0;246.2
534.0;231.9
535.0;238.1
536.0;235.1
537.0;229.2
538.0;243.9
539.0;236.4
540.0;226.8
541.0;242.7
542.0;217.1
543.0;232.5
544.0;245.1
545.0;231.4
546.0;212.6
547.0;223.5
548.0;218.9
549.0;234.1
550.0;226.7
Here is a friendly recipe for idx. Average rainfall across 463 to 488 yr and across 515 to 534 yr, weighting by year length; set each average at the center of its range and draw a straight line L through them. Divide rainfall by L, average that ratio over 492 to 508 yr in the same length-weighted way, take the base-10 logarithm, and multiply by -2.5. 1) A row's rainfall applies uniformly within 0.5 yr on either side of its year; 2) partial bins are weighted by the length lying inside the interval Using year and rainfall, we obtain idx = 0.42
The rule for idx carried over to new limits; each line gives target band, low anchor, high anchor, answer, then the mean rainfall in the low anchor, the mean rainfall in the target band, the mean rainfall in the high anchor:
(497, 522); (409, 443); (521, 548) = 0.219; 217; 188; 234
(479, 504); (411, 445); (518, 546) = 0.203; 217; 189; 235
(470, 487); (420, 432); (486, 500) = -0.227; 217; 232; 180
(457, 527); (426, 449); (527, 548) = 0.053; 209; 211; 233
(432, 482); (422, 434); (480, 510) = -0.181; 205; 230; 182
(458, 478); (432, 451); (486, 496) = -0.191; 216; 238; 186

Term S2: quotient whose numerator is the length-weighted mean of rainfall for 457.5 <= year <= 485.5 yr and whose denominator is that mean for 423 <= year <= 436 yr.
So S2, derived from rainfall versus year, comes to 1.22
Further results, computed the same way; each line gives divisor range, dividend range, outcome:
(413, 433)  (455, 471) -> 1.08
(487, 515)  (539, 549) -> 1.30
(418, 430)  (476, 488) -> 1.02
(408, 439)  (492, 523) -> 0.86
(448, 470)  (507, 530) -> 0.92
